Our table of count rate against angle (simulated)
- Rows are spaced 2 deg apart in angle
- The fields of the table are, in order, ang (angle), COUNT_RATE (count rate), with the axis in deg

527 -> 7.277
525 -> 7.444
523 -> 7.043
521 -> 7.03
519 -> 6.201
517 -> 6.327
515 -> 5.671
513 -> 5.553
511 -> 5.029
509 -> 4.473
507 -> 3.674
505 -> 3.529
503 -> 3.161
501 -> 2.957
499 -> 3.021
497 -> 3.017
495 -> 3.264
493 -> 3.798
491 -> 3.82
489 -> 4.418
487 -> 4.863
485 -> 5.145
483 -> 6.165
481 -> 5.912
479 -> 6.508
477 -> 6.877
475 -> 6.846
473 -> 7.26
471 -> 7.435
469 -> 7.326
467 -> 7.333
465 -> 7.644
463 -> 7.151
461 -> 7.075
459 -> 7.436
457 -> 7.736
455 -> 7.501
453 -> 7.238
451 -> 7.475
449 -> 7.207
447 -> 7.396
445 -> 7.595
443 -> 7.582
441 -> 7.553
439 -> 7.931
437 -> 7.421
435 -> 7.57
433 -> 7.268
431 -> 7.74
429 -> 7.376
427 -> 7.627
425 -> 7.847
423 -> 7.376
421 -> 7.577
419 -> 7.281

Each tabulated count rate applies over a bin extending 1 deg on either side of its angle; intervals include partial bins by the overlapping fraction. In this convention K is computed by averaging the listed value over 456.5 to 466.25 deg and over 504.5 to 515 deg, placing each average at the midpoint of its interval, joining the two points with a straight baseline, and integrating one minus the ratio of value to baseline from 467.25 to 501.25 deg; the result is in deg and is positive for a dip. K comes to 4.87 deg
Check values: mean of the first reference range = 7.39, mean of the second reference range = 4.61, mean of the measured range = 5.31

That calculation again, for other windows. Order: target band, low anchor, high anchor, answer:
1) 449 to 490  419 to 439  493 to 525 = -4.3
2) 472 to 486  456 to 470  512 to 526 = 1.5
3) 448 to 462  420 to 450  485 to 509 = -2.4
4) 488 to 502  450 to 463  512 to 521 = 6.6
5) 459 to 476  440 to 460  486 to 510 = -3.4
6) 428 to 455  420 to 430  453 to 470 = 0.0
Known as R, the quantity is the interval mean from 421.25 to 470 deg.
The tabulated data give 7.48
